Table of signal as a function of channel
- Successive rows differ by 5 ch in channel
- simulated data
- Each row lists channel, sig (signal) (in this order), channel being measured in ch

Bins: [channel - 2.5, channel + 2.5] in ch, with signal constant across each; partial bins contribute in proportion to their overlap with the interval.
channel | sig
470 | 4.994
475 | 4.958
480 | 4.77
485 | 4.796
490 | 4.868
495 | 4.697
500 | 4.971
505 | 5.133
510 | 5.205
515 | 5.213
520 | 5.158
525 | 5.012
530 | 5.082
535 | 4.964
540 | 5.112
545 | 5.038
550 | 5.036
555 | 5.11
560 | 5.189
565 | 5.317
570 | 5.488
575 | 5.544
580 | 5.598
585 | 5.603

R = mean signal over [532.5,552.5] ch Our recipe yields 5.04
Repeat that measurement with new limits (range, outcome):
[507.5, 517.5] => 5.21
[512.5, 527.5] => 5.13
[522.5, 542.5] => 5.04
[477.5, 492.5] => 4.81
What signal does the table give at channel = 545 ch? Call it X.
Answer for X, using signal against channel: 5.038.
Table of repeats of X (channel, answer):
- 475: 4.958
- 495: 4.697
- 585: 5.603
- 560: 5.189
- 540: 5.112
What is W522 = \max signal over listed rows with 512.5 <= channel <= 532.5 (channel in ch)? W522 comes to 5.213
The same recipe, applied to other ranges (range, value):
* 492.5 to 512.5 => 5.205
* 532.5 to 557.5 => 5.112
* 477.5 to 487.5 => 4.796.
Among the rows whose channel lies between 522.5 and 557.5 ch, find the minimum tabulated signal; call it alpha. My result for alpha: 4.964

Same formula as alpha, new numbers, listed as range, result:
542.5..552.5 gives 5.036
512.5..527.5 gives 5.012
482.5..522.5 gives 4.697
